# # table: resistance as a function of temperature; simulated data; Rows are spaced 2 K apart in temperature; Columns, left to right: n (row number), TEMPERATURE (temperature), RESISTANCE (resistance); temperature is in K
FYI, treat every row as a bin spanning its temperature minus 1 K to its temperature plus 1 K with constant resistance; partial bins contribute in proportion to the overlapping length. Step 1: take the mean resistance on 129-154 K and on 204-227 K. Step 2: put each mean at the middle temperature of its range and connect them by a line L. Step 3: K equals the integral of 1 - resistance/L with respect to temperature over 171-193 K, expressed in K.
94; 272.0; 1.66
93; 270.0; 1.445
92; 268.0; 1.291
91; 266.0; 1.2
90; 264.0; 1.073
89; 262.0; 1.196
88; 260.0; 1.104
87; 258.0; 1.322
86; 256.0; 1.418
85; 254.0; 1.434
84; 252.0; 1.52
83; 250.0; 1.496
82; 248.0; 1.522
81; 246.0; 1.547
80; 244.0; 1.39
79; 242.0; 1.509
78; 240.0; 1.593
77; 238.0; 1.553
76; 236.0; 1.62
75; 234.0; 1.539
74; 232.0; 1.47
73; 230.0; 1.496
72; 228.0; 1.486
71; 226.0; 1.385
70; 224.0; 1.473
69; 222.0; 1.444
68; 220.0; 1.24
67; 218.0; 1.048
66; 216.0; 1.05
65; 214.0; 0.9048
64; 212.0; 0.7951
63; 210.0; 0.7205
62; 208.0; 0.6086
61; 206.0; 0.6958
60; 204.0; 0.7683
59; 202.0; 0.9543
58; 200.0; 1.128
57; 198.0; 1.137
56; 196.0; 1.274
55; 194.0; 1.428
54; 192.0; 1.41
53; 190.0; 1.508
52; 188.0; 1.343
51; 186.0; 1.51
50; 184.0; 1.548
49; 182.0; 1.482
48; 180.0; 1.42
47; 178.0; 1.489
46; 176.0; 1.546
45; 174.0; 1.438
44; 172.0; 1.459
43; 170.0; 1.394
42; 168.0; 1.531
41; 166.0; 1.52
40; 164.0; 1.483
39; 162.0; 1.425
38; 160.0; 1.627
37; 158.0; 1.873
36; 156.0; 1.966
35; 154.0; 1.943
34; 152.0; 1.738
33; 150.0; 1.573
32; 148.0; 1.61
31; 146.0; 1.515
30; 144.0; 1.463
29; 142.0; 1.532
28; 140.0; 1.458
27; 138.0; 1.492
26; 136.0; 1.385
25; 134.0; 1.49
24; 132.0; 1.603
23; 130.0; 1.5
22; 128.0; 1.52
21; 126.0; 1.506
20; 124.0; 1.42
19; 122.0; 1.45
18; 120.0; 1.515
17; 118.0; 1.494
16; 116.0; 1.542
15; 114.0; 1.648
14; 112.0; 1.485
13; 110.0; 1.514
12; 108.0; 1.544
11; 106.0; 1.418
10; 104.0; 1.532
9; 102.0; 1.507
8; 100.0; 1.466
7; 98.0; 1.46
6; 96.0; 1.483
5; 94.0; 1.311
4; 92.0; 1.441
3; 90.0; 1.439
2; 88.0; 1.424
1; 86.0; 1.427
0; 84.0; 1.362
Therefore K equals -3.7 K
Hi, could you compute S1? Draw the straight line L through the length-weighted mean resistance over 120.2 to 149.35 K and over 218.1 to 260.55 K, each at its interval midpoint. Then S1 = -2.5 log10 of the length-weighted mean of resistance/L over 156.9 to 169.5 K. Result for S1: -0.06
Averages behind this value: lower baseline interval 1.5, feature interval 1.57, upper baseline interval 1.45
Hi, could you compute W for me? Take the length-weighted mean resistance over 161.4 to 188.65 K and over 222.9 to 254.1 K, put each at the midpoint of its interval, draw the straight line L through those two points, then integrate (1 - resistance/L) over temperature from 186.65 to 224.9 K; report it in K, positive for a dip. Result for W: 9.9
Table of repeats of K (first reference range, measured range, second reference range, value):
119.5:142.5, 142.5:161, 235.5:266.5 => -2.8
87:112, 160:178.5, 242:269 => -0.9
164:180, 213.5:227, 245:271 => 1.7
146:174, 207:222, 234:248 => 5.9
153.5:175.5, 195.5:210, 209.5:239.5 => 5.1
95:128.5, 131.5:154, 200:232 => -2.9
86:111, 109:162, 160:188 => -3.5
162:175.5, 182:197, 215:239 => 0.1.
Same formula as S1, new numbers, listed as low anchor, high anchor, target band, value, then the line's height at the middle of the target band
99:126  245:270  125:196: -0.058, 1.45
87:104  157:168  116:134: 0.002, 1.51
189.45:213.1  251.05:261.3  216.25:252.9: -0.186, 1.23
